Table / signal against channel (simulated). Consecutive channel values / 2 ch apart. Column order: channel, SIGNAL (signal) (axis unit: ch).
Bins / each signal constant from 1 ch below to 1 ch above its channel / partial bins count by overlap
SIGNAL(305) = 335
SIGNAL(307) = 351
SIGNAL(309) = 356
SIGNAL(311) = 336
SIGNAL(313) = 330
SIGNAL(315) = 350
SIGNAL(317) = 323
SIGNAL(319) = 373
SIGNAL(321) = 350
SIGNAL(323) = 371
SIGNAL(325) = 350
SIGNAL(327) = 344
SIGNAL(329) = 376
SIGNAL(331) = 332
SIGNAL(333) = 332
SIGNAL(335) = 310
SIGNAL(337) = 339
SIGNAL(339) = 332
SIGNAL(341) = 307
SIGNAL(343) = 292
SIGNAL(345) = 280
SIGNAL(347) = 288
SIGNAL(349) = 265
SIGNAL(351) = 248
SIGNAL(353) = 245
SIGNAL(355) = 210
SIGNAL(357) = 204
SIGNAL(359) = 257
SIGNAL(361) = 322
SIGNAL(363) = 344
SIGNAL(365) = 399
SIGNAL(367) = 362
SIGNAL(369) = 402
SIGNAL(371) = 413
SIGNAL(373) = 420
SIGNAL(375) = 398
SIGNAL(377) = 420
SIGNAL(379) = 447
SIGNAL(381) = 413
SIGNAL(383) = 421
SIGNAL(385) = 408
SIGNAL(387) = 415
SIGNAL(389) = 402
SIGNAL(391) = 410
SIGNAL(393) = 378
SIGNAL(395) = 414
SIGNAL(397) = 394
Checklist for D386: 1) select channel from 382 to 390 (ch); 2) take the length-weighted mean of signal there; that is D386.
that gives 412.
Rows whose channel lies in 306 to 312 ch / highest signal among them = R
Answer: 356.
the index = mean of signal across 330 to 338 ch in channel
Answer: 328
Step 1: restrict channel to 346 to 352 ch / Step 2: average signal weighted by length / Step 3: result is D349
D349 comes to 267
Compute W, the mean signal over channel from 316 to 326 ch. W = 353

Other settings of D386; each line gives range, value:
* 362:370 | 377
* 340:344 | 300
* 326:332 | 351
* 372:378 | 413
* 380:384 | 417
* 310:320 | 342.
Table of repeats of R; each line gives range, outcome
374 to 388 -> 447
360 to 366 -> 399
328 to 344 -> 376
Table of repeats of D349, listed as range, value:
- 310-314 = 333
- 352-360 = 229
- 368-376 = 408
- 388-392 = 406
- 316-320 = 348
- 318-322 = 362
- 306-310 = 354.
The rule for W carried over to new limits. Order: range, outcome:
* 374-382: 420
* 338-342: 320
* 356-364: 282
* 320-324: 360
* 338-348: 300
